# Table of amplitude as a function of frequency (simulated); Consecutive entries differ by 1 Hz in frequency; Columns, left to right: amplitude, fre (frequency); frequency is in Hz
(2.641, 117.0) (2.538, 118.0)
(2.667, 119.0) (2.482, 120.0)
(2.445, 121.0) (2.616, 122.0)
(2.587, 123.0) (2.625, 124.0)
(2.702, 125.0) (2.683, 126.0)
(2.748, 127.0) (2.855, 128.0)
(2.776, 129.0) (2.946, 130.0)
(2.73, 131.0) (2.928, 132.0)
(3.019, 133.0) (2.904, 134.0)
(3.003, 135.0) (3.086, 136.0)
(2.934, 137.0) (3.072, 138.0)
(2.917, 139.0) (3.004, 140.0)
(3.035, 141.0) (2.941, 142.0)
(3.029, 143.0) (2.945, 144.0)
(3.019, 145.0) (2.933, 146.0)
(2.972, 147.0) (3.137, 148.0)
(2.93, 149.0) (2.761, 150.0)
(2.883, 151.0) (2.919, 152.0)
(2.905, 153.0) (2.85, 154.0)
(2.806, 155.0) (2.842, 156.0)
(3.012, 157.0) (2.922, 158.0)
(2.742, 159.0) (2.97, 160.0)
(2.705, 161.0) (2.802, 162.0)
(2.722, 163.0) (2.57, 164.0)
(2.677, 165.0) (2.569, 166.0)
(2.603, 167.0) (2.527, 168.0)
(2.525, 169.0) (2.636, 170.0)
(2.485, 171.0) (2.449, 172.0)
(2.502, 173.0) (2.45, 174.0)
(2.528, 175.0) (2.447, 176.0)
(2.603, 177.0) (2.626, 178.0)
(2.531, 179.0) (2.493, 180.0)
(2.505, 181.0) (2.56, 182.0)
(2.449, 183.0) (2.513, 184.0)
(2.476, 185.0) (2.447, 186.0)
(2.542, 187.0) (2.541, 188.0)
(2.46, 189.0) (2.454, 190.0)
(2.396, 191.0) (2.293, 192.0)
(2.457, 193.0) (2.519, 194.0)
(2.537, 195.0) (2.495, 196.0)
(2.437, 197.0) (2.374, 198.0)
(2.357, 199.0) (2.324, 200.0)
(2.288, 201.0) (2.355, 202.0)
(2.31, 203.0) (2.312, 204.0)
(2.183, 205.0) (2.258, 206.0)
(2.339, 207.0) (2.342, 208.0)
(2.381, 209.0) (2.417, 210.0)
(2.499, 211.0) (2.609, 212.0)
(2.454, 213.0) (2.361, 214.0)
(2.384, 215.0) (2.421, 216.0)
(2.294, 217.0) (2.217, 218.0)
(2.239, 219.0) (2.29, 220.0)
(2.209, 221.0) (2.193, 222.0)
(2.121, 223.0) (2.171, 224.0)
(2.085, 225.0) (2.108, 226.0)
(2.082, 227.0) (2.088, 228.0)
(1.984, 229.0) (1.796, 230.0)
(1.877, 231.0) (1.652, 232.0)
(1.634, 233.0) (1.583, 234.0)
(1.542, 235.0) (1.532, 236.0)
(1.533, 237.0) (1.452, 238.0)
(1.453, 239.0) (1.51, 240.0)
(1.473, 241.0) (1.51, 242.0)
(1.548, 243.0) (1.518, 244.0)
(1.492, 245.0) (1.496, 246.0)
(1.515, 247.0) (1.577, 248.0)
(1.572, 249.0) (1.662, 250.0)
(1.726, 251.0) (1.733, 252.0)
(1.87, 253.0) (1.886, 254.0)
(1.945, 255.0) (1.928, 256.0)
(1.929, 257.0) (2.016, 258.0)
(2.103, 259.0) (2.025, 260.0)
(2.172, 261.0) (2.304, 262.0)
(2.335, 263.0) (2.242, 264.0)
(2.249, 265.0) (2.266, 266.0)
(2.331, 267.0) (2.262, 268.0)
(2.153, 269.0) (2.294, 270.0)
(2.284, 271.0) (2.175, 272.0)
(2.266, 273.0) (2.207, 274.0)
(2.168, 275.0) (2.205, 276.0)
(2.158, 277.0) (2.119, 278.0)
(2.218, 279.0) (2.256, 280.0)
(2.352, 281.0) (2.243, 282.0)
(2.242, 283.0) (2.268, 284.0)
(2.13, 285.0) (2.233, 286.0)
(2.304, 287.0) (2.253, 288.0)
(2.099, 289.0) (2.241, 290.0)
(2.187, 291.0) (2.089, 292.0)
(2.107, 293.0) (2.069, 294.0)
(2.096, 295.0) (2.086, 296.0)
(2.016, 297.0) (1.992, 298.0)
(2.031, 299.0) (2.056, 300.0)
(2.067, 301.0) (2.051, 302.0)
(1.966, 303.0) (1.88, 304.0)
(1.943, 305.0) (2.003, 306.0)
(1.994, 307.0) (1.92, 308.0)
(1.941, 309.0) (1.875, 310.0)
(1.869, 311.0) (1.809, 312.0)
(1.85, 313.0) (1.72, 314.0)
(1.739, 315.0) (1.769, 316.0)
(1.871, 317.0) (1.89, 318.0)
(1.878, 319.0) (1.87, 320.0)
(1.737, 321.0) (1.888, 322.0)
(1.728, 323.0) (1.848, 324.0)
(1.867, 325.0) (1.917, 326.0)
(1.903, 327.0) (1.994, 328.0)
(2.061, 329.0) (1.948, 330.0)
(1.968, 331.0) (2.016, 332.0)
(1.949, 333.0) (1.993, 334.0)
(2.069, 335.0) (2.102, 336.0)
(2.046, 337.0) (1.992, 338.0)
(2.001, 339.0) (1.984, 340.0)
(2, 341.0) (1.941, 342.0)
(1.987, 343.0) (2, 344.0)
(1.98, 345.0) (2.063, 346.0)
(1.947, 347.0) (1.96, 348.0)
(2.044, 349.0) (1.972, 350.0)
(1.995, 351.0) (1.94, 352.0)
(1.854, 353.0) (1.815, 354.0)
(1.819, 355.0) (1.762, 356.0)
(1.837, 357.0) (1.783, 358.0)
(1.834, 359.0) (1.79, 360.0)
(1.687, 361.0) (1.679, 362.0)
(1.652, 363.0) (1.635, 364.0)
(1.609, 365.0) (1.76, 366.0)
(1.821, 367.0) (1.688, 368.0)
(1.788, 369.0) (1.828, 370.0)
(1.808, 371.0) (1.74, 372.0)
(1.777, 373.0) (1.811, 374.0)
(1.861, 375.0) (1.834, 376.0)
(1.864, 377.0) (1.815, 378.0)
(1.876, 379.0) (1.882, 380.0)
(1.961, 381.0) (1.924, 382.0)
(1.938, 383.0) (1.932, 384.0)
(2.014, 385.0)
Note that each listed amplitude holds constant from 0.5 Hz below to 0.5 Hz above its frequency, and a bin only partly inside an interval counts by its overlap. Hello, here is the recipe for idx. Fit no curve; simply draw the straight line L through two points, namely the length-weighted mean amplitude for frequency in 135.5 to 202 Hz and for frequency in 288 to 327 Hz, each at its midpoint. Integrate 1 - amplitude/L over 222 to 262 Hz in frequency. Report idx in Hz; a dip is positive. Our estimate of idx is 8.9 Hz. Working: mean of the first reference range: 2.67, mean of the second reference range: 1.95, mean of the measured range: 1.78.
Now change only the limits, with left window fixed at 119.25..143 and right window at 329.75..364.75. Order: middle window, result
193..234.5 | 4.1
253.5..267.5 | 1.0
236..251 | 5.2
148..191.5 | 0.4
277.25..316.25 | 1.4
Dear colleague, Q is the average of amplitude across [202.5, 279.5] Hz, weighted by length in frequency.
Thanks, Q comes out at 2.02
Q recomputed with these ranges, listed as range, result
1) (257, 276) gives 2.21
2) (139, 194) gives 2.69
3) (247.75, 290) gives 2.12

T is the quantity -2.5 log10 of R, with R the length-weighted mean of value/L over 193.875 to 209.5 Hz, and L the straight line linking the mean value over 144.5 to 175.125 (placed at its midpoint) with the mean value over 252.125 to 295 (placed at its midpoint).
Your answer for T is 0.08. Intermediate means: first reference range 2.76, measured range 2.36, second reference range 2.17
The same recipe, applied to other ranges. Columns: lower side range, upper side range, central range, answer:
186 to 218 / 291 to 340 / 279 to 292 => -0.081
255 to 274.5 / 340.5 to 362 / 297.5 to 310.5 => 0.040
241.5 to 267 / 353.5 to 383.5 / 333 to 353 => -0.104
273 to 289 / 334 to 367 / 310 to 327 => 0.119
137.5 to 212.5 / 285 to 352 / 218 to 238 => 0.232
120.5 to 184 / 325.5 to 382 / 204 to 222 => 0.070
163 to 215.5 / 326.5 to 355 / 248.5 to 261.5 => 0.190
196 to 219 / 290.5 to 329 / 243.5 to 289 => 0.026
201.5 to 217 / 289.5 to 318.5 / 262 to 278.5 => -0.060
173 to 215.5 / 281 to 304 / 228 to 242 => 0.378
